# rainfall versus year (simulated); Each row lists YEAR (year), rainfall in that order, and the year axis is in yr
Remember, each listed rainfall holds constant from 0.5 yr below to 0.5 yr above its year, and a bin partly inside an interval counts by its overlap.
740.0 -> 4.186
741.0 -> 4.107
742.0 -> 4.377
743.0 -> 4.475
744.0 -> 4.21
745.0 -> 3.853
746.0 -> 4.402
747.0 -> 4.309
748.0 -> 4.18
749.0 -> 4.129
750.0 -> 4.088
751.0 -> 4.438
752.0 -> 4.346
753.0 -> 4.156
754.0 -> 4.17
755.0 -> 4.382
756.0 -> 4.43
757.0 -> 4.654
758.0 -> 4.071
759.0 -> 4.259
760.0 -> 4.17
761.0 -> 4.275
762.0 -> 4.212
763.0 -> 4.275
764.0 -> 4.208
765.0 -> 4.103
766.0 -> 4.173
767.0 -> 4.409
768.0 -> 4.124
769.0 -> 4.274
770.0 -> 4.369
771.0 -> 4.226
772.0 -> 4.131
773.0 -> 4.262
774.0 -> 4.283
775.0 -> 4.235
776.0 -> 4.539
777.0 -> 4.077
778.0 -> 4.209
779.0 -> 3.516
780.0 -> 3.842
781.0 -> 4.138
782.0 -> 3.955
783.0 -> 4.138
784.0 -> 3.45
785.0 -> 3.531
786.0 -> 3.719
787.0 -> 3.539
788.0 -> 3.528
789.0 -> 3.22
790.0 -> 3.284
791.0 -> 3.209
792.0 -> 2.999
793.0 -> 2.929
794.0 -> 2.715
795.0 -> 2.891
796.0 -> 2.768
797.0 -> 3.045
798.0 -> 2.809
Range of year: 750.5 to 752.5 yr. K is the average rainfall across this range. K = 4.39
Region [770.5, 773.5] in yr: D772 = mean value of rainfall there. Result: 4.21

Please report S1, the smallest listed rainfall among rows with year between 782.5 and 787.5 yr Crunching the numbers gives 3.45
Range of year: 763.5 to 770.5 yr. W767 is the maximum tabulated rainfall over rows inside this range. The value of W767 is 4.409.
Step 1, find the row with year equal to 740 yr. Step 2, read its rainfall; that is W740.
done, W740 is 4.186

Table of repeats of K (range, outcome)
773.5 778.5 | 4.27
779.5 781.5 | 3.99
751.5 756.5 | 4.3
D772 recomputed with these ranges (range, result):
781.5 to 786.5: 3.76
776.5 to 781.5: 3.96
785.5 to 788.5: 3.6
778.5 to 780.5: 3.68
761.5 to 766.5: 4.19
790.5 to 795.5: 2.95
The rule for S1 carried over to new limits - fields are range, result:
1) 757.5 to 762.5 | 4.071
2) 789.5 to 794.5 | 2.715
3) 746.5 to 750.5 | 4.088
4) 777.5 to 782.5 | 3.516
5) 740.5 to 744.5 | 4.107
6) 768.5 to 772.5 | 4.131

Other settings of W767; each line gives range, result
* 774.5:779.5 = 4.539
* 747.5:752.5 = 4.438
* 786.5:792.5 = 3.539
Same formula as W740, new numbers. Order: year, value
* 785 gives 3.531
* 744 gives 4.21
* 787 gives 3.539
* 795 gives 2.891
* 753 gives 4.156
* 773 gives 4.262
